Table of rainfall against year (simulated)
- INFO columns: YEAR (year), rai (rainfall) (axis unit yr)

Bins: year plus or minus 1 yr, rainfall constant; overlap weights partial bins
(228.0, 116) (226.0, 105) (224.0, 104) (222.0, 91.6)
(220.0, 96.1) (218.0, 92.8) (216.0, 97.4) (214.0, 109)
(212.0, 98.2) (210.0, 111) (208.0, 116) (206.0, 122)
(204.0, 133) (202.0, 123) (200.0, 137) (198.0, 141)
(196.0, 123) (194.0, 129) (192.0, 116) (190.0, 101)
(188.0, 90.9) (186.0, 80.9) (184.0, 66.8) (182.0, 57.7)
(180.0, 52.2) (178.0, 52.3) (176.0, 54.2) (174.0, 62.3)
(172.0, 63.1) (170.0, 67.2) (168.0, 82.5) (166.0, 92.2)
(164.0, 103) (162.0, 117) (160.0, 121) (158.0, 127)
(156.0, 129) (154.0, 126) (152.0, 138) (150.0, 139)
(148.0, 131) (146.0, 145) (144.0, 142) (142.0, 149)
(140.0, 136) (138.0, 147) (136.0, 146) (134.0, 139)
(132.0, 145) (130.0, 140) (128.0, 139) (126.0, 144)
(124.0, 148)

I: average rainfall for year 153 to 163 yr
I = 124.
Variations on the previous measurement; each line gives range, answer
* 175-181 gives 52.9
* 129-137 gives 142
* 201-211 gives 121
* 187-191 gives 96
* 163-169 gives 92.6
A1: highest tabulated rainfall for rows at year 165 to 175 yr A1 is 92.2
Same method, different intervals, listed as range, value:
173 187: 80.9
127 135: 145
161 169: 117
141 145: 149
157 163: 127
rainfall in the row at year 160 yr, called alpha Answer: 121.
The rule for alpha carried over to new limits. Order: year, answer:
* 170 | 67.2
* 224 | 104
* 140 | 136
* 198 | 141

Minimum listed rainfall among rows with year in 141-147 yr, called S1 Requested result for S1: 142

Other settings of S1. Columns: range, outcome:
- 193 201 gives 123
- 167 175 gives 62.3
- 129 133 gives 140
